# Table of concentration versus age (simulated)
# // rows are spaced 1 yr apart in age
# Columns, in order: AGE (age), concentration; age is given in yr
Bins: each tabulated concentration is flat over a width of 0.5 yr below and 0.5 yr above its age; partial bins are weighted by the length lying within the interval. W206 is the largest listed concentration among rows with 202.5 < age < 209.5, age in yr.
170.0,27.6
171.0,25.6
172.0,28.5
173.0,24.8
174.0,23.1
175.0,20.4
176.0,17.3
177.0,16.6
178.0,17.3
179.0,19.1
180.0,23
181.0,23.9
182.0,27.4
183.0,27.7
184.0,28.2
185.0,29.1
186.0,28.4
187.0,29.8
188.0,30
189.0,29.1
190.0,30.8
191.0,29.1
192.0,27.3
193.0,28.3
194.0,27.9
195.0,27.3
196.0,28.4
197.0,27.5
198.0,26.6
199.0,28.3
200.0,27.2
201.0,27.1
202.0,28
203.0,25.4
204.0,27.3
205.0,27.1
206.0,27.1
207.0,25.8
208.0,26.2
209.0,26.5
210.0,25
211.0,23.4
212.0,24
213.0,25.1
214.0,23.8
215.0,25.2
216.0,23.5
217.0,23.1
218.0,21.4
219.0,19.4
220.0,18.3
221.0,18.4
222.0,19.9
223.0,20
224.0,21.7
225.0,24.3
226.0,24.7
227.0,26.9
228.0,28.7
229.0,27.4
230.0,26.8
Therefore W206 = 27.3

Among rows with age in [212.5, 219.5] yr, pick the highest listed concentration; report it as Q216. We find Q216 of 25.2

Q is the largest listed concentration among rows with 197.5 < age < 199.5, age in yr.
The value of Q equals 28.3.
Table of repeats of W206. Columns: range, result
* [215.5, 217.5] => 23.5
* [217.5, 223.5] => 21.4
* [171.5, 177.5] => 28.5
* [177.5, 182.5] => 27.4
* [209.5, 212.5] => 25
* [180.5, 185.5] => 29.1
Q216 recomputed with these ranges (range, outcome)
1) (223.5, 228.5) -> 28.7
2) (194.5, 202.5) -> 28.4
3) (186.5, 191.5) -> 30.8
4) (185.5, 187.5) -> 29.8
